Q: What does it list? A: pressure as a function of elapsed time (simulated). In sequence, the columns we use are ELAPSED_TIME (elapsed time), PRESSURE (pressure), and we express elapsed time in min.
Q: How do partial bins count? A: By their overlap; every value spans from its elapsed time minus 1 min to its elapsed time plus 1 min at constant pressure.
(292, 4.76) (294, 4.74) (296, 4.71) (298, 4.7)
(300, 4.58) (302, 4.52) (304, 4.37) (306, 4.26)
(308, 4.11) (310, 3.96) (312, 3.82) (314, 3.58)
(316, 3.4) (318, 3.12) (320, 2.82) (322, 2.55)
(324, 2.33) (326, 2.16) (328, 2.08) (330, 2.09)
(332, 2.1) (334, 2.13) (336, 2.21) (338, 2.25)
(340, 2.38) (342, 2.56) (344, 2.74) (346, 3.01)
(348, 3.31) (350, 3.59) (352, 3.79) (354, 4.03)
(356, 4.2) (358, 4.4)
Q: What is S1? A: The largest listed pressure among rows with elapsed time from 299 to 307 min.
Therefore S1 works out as 4.58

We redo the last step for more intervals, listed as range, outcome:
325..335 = 2.16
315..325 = 3.4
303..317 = 4.37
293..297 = 4.74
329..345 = 2.74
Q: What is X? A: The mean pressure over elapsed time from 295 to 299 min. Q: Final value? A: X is 4.71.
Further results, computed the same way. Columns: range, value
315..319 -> 3.26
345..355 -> 3.55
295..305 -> 4.58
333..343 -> 2.31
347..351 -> 3.45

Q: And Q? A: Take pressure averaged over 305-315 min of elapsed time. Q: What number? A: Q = 3.95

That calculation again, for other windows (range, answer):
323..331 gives 2.17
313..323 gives 3.09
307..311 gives 4.04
